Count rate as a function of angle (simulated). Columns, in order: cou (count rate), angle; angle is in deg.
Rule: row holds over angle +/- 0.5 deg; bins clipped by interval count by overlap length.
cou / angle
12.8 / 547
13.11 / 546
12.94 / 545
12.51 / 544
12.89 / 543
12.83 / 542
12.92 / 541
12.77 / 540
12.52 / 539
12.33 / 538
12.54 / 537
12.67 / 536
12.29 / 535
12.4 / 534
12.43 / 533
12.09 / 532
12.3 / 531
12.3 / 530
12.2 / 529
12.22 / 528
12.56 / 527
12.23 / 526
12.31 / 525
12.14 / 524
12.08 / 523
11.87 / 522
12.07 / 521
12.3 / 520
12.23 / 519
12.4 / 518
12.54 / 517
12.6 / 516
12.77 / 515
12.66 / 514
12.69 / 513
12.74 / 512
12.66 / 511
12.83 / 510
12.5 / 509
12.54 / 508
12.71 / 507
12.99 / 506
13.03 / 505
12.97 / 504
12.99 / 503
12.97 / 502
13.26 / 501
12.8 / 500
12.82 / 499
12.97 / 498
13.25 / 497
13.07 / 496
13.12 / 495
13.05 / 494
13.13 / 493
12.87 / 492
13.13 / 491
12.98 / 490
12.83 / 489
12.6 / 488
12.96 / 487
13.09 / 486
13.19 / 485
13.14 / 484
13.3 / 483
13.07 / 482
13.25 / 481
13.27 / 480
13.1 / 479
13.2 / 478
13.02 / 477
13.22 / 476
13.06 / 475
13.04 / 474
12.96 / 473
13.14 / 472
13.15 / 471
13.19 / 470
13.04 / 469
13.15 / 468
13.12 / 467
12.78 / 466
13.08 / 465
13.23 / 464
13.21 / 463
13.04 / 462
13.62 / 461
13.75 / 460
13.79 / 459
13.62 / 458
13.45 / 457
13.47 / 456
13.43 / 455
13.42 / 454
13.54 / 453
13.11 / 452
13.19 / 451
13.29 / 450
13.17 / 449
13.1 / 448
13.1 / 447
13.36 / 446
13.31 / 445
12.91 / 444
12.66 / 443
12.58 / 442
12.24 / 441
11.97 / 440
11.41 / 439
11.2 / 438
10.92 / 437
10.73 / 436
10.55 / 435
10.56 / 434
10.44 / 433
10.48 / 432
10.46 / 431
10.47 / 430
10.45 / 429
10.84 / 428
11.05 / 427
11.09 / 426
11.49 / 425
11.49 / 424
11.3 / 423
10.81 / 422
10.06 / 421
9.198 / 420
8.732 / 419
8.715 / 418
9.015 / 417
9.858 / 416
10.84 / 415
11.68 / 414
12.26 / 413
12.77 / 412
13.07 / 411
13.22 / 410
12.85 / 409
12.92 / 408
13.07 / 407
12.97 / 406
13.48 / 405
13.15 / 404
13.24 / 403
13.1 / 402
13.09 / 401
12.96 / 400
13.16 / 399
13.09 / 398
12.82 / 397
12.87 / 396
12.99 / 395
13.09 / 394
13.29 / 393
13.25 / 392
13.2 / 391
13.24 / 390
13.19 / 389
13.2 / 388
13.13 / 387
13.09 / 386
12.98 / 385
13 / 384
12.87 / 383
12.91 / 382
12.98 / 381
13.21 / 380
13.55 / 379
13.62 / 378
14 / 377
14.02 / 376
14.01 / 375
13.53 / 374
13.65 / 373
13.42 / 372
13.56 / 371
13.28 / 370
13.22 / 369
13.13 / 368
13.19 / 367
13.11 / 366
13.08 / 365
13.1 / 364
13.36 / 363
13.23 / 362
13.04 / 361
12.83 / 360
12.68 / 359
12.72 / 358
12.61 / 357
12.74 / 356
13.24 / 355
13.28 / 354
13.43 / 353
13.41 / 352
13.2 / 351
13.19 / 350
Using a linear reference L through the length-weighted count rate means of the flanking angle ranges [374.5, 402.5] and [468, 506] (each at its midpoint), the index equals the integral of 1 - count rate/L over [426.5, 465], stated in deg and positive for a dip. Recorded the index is 2.3 deg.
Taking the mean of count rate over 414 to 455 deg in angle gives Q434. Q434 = 11.5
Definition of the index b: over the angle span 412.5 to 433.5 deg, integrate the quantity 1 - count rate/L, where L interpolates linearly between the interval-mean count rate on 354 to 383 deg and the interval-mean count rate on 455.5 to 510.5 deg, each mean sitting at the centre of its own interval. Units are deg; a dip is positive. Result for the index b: 4.2 deg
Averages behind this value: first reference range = 13.2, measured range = 10.5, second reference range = 13.1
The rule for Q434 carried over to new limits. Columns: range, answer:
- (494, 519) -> 12.8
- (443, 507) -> 13.1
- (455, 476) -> 13.2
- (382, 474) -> 12.4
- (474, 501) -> 13.1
